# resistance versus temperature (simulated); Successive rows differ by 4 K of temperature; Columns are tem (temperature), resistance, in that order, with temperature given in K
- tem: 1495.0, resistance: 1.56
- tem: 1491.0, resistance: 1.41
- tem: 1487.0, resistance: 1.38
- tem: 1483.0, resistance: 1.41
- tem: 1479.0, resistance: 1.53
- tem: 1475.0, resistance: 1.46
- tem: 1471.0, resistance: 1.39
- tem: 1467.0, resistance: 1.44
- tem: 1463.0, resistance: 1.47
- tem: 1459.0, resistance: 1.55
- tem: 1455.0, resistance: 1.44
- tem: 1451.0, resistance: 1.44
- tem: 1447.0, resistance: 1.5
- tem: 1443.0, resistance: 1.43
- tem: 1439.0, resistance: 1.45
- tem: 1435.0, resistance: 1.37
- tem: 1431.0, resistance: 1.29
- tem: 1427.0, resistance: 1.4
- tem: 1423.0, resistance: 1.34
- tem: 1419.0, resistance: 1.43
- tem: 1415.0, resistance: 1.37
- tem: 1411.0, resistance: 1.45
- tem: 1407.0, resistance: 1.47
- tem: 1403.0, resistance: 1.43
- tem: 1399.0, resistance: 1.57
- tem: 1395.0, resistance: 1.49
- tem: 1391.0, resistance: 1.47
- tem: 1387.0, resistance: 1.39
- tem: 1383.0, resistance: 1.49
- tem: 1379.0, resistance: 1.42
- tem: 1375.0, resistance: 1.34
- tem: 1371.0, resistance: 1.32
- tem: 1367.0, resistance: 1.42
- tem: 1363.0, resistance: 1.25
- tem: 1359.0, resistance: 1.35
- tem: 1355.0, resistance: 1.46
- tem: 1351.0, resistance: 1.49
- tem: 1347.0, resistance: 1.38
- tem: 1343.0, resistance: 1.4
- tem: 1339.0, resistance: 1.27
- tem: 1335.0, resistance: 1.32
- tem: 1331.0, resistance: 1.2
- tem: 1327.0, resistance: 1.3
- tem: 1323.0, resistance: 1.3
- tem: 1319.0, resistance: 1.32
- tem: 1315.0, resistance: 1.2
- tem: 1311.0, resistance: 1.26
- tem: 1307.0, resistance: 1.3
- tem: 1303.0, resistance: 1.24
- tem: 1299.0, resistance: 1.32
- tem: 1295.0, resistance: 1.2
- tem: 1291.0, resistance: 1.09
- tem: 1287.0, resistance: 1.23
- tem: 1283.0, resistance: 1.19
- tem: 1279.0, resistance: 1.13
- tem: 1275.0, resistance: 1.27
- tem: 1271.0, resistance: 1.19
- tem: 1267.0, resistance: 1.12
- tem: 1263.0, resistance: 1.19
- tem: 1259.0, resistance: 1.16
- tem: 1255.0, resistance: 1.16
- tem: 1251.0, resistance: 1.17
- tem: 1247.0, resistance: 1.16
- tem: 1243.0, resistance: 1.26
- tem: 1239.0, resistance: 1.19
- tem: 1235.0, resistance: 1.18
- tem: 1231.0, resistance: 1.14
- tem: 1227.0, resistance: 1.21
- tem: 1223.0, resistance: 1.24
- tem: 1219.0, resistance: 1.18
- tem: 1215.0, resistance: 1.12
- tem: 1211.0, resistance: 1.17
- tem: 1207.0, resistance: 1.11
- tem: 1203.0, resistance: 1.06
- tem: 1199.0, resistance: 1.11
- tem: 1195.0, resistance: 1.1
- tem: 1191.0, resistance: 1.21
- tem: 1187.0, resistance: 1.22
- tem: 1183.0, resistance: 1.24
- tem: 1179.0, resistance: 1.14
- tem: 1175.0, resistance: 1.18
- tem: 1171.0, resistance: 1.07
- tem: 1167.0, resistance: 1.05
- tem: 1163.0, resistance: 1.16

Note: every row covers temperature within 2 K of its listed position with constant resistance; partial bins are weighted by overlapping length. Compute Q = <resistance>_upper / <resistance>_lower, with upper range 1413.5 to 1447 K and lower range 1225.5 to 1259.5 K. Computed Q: 1.18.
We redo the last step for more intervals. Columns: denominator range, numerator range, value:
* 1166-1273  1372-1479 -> 1.24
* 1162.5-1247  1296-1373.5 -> 1.14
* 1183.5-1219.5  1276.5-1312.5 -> 1.06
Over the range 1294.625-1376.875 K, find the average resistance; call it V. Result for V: 1.32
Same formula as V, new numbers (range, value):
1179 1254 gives 1.17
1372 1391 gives 1.41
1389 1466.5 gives 1.44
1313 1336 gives 1.27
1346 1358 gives 1.44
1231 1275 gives 1.18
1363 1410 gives 1.43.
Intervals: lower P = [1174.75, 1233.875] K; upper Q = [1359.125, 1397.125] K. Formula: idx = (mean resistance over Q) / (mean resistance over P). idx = 1.20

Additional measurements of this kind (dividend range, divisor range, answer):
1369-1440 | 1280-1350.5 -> 1.12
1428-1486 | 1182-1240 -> 1.24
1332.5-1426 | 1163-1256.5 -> 1.21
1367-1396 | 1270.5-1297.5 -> 1.19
